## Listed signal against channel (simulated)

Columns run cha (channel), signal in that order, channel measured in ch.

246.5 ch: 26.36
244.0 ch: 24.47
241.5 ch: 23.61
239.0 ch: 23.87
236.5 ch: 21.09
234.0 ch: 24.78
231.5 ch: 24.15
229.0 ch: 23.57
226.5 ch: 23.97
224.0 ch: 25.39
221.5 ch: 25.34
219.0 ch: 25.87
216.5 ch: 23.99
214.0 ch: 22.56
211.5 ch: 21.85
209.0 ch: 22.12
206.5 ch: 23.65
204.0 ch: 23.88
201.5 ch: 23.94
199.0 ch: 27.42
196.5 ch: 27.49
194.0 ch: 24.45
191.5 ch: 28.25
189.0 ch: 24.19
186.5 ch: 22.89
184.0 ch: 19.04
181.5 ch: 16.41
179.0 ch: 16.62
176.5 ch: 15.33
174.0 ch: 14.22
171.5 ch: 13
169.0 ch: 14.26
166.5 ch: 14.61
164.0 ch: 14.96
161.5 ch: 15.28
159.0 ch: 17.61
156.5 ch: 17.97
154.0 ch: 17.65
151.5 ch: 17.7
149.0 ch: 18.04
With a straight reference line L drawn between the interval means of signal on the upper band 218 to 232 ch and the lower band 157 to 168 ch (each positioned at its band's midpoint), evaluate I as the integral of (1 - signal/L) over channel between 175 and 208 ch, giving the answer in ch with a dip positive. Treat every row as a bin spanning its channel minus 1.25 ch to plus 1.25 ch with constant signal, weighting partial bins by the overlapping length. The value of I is -4.1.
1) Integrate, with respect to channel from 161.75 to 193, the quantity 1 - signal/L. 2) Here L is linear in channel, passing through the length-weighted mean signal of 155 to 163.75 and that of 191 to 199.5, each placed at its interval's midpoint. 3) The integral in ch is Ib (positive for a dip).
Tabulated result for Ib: 6.0 ch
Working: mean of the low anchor 16.7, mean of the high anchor 26.7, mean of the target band 17.8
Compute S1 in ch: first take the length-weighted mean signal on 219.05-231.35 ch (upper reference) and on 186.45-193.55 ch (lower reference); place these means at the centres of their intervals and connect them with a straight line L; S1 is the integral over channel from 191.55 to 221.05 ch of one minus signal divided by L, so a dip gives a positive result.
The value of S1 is 0.7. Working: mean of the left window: 25.4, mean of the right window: 24.7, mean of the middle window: 24.5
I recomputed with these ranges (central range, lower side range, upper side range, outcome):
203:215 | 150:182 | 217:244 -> -0.8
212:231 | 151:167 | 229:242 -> -1.7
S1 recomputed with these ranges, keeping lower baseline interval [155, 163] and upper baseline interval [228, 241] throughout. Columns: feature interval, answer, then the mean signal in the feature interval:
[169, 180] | 2.2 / 14.7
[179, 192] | -1.3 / 21.3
